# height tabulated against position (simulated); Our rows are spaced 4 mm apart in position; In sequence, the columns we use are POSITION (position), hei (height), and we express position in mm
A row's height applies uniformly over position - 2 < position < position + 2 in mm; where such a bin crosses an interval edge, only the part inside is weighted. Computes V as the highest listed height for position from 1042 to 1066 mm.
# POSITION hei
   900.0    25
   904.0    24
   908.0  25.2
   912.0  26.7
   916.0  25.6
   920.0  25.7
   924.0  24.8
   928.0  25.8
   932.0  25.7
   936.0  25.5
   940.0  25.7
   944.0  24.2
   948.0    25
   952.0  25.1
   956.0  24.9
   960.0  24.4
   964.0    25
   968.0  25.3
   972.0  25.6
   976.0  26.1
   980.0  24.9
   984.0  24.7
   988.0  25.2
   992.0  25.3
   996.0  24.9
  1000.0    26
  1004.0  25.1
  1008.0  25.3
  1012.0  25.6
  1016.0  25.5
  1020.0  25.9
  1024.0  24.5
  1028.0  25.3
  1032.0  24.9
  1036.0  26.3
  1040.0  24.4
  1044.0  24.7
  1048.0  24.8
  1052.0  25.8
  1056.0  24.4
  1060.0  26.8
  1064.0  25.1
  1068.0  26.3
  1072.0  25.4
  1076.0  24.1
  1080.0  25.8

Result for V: 26.8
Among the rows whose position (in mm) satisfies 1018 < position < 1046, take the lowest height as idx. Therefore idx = 24.4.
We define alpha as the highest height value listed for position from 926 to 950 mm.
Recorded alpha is 25.8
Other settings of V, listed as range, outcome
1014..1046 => 26.3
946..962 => 25.1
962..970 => 25.3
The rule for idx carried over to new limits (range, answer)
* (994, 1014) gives 24.9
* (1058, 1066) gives 25.1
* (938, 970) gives 24.2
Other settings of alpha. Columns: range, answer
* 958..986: 26.1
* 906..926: 26.7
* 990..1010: 26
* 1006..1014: 25.6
